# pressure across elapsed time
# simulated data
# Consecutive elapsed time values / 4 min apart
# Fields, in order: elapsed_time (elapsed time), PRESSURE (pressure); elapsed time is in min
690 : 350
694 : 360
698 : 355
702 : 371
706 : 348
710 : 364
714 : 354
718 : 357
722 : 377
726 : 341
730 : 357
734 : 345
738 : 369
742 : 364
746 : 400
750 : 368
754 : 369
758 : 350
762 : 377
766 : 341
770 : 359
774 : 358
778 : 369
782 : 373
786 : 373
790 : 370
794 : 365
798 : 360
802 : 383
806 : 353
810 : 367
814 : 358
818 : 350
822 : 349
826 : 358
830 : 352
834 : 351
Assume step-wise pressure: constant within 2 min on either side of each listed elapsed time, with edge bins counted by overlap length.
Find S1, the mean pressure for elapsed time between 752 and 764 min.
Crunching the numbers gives 365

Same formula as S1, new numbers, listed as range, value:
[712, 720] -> 356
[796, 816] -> 364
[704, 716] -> 355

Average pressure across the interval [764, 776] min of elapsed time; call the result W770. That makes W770 353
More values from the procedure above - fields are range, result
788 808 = 366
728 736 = 351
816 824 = 350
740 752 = 377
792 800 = 362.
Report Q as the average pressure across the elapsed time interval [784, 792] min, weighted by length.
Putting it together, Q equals 372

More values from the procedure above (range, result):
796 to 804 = 372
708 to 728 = 359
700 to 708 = 360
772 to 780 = 364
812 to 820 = 354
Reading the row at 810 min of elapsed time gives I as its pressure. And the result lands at 367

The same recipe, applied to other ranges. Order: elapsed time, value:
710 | 364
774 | 358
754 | 369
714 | 354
